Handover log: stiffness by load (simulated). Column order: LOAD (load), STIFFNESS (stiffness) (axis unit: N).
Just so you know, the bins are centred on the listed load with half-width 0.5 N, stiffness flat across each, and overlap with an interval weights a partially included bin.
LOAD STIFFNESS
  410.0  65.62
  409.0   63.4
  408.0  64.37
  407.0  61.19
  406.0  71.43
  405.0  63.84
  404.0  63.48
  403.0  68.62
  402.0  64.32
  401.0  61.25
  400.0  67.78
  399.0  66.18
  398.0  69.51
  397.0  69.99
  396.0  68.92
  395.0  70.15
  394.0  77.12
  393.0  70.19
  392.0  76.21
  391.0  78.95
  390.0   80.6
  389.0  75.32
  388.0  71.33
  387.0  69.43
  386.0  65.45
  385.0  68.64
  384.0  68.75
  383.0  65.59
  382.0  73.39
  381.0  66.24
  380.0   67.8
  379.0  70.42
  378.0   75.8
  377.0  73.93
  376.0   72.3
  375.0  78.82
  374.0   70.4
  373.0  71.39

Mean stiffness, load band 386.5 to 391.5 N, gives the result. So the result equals 75.1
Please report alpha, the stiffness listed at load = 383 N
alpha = 65.59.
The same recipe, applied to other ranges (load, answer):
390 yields 80.6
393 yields 70.19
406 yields 71.43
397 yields 69.99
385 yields 68.64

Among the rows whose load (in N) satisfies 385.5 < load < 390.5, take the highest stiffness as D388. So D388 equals 80.6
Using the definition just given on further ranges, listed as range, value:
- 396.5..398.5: 69.99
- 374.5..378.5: 78.82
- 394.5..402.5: 70.15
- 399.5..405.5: 68.62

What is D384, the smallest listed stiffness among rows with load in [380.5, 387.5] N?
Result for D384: 65.45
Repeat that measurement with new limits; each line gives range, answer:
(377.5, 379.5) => 70.42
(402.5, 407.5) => 61.19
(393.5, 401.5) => 61.25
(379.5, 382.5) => 66.24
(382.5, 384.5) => 65.59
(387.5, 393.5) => 70.19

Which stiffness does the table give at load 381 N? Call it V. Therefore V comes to 66.24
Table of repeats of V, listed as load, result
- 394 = 77.12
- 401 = 61.25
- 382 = 73.39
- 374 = 70.4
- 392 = 76.21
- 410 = 65.62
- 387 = 69.43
